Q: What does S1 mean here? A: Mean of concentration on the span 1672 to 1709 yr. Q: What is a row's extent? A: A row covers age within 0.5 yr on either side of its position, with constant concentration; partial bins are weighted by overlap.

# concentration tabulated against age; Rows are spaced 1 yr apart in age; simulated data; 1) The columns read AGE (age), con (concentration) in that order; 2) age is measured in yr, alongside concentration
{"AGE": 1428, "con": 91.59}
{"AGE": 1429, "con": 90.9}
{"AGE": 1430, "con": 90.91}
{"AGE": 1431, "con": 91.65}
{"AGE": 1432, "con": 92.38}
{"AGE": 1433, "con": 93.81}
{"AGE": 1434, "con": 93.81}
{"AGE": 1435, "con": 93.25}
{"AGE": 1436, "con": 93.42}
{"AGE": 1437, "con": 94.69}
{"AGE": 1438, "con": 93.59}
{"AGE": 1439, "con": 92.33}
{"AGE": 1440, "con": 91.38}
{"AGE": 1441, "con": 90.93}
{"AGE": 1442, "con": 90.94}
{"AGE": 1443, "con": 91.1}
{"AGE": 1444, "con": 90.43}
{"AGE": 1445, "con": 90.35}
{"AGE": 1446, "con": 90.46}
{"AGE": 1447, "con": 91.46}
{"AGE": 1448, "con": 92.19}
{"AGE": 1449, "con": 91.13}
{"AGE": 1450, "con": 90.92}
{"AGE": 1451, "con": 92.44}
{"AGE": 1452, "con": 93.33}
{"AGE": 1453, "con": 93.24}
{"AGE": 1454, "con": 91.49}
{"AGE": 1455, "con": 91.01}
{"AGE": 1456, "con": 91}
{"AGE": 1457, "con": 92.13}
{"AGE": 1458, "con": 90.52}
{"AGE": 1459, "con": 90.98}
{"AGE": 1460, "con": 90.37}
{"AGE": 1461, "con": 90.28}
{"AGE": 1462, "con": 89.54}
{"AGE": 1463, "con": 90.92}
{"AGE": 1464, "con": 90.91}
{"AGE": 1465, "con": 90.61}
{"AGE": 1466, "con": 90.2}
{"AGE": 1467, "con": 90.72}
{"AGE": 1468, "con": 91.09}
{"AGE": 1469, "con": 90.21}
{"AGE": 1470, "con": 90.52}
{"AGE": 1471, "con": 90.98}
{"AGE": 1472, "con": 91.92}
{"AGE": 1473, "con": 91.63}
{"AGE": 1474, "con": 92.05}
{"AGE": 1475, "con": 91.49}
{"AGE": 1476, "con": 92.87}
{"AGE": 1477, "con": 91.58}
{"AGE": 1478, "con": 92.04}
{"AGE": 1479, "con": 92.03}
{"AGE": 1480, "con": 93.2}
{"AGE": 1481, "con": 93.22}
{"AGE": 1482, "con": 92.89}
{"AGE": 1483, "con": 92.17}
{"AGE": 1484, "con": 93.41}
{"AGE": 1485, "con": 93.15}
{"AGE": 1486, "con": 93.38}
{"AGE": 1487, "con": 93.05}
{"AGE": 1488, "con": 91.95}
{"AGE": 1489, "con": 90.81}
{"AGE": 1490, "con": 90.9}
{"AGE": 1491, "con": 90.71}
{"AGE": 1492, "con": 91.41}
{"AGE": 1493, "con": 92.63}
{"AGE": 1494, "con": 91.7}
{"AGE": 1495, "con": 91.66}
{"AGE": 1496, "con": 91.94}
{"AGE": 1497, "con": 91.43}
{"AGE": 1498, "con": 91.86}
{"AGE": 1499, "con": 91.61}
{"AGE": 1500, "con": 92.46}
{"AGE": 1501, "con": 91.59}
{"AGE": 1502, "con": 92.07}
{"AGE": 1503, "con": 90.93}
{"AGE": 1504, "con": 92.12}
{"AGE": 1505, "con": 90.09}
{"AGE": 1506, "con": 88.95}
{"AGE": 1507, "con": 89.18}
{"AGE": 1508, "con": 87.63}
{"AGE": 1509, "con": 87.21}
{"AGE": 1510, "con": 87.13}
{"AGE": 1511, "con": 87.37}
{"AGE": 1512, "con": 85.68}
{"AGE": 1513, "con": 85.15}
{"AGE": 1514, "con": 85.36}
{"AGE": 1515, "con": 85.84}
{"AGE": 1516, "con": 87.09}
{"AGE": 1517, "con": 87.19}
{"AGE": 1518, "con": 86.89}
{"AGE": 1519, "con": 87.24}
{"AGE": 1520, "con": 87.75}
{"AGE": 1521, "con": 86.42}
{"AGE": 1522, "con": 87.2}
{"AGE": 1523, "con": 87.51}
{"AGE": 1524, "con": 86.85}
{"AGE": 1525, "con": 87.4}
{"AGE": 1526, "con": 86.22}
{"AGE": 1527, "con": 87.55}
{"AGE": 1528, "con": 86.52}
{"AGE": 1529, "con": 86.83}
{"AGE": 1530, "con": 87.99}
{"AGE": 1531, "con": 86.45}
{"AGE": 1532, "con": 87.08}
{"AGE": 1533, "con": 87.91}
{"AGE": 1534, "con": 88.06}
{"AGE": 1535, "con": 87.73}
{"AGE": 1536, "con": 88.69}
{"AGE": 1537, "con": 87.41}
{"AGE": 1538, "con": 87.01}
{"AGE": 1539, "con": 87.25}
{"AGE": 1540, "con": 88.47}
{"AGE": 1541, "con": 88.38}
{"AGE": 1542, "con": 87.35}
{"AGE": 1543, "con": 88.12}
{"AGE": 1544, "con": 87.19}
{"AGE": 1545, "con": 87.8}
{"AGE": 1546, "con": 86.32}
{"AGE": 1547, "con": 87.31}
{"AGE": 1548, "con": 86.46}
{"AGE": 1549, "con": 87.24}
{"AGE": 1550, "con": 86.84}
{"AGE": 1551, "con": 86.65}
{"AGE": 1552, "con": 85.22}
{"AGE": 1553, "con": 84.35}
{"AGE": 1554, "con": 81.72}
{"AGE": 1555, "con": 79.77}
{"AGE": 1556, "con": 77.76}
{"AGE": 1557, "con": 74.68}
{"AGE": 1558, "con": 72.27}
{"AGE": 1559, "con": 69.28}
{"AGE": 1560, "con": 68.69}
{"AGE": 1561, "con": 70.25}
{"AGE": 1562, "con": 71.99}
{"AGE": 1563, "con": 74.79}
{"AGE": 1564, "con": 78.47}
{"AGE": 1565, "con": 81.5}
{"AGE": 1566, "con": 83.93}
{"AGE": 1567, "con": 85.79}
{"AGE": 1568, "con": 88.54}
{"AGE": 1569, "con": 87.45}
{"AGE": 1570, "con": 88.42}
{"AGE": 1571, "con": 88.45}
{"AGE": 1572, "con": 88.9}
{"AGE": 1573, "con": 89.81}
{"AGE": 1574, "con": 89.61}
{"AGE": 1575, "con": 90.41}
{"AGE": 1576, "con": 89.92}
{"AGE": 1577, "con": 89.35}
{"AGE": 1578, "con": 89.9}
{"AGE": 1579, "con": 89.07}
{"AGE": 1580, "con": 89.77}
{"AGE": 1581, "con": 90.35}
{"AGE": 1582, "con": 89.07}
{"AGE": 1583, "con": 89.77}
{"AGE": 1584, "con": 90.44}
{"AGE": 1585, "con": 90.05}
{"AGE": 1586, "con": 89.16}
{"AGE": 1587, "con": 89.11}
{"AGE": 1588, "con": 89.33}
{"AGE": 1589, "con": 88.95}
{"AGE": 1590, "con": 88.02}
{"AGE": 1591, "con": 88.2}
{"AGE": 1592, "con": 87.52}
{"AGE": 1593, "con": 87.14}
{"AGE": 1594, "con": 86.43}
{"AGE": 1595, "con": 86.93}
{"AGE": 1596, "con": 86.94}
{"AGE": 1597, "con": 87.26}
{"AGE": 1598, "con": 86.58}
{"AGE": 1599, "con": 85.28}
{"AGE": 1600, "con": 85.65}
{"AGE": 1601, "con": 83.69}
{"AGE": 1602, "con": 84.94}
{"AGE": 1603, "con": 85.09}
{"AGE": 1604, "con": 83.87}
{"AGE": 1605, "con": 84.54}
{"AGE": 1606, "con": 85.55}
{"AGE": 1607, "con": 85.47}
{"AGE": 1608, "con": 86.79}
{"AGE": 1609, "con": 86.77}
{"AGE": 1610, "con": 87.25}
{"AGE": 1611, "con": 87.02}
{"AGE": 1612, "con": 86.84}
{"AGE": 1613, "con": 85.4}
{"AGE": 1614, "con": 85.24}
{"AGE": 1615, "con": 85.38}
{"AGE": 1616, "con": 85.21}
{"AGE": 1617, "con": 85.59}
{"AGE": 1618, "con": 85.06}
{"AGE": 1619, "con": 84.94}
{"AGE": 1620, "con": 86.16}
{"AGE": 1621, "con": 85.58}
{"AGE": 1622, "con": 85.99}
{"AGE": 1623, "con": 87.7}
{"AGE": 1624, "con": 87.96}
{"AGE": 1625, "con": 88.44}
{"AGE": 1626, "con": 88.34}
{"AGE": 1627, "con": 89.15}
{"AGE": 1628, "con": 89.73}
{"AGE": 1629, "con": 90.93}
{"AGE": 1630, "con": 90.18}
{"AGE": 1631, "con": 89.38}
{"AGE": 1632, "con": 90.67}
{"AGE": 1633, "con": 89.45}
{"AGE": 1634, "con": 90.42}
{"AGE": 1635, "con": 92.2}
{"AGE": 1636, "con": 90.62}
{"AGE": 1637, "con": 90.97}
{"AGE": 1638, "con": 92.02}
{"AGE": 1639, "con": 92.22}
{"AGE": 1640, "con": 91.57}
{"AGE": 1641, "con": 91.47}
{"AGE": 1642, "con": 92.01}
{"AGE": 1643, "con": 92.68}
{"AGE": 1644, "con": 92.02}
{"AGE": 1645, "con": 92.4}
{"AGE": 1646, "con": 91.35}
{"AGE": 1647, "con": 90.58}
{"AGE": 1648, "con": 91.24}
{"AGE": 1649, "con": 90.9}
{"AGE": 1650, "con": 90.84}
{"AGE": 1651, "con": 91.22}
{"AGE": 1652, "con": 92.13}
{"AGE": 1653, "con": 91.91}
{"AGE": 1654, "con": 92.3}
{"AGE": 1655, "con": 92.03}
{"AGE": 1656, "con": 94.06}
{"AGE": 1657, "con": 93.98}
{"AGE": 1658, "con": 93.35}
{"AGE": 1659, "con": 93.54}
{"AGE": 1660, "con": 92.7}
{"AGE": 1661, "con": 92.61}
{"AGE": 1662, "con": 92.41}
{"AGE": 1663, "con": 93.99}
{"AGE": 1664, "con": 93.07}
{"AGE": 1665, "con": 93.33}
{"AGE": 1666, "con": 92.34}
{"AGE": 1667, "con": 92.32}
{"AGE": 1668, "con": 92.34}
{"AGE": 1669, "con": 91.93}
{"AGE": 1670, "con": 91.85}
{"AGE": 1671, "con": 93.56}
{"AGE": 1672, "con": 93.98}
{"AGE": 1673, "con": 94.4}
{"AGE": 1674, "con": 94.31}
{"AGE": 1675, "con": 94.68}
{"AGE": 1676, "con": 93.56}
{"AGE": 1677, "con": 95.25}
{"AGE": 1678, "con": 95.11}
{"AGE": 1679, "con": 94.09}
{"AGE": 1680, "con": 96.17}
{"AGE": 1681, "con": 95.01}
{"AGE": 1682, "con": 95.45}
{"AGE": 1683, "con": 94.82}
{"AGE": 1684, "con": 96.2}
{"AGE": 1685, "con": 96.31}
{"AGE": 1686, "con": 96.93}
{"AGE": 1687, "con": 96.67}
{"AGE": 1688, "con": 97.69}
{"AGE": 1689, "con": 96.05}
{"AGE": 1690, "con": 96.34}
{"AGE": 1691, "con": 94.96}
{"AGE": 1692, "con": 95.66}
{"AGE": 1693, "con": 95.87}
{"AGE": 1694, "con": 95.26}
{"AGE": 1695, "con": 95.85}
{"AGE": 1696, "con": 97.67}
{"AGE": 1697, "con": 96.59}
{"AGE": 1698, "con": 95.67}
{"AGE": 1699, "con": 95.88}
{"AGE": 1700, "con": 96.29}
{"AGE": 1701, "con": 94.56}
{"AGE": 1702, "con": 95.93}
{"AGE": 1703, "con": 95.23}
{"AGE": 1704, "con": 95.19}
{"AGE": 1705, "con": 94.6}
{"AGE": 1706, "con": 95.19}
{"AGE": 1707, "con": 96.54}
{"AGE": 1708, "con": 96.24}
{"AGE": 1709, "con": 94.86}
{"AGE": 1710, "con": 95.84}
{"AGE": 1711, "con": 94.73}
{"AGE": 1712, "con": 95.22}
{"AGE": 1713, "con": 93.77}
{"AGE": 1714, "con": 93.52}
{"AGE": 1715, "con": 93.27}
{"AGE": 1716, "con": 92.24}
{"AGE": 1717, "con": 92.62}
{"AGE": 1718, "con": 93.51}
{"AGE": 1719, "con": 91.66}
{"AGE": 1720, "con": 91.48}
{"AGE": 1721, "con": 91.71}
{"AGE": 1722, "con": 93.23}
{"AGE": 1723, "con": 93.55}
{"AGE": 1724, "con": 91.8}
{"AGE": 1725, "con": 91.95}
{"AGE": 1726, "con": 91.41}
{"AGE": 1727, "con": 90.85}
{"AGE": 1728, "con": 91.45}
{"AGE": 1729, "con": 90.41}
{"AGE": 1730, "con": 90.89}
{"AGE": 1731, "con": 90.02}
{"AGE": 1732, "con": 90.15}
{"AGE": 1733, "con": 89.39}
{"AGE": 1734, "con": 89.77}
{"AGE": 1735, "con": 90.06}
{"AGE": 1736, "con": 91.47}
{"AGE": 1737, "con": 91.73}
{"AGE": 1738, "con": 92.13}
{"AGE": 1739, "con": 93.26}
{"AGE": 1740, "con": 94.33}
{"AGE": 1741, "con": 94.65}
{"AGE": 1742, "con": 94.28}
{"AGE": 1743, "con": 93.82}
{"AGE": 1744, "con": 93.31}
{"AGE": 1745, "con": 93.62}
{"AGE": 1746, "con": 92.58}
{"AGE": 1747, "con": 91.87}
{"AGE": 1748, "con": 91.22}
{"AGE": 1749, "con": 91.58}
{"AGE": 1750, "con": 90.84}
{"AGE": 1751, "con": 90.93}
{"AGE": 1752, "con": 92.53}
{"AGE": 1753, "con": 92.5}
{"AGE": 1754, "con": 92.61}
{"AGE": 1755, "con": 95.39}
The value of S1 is 95.6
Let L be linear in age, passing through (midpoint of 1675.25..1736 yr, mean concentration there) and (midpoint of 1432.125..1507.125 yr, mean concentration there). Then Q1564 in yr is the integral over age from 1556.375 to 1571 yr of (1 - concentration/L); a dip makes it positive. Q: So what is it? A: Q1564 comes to 2.21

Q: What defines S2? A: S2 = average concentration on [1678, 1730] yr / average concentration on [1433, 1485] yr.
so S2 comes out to 1.0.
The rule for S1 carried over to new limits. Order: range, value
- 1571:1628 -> 87.4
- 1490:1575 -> 86.3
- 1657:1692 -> 94.3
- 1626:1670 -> 91.7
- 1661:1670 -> 92.7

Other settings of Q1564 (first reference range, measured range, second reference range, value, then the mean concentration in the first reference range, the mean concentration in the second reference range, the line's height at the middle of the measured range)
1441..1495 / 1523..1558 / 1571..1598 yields 1.5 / 91.5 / 88.8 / 89.9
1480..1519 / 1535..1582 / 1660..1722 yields 3.6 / 90.3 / 94.6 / 91.6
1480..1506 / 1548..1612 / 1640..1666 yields 4.8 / 91.9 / 92.3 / 92.1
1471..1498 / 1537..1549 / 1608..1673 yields 0.5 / 92.1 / 90.3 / 91.4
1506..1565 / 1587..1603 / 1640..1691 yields 0.3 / 84.7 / 93.5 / 88.7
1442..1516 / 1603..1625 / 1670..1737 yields 1.6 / 90.9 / 94.1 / 92.8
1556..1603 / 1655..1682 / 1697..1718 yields -0.5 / 85.2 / 94.9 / 91.9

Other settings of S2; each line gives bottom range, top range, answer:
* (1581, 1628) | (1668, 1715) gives 1.10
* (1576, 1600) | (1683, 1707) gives 1.08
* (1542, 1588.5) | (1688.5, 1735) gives 1.11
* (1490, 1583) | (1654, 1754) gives 1.08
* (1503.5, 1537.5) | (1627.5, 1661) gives 1.05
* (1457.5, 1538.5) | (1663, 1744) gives 1.05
